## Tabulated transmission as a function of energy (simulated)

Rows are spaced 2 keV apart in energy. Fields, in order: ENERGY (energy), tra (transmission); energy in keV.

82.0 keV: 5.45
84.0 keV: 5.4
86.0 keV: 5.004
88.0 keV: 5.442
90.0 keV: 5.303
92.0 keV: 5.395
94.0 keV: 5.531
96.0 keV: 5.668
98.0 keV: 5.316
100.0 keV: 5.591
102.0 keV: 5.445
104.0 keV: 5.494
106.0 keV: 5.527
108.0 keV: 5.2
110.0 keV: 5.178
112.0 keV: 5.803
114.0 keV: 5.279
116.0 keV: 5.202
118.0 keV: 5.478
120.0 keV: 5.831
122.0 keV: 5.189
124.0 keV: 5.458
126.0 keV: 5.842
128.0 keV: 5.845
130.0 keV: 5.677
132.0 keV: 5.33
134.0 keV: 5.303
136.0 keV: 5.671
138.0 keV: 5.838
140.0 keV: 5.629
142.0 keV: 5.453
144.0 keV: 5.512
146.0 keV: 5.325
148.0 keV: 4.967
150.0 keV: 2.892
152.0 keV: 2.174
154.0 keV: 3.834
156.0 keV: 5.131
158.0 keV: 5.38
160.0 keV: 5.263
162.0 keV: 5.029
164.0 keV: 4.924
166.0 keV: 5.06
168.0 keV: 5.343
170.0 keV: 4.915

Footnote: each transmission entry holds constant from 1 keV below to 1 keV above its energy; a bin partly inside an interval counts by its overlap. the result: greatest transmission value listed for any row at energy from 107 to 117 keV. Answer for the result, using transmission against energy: 5.803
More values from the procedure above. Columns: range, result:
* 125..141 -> 5.845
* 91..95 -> 5.531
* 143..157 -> 5.512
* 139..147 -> 5.629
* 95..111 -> 5.668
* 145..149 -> 5.325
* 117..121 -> 5.831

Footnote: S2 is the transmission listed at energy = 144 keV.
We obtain 5.512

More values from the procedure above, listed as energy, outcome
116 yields 5.202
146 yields 5.325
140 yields 5.629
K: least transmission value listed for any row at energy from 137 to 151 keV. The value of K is 2.892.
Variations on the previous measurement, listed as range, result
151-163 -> 2.174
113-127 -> 5.189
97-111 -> 5.178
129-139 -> 5.303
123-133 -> 5.33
